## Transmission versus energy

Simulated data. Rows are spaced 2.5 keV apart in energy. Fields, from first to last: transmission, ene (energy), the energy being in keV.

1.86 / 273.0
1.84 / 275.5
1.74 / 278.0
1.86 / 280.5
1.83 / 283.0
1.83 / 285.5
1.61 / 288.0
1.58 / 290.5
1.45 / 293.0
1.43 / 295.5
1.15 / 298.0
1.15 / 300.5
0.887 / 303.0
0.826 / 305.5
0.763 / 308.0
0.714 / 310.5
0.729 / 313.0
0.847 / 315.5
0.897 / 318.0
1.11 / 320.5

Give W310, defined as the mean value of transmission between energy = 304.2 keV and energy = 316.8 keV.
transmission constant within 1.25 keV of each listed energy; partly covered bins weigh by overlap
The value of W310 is 0.777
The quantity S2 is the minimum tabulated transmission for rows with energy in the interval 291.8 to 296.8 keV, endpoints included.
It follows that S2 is 1.43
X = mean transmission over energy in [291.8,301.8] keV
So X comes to 1.29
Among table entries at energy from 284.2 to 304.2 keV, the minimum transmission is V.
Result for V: 0.887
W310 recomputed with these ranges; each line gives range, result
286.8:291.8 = 1.59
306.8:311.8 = 0.738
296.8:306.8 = 1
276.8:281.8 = 1.8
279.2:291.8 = 1.74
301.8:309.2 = 0.825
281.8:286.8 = 1.83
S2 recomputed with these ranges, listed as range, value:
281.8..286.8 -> 1.83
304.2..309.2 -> 0.763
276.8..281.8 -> 1.74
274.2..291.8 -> 1.58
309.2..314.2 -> 0.714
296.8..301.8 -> 1.15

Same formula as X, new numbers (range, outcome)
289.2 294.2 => 1.52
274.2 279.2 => 1.79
